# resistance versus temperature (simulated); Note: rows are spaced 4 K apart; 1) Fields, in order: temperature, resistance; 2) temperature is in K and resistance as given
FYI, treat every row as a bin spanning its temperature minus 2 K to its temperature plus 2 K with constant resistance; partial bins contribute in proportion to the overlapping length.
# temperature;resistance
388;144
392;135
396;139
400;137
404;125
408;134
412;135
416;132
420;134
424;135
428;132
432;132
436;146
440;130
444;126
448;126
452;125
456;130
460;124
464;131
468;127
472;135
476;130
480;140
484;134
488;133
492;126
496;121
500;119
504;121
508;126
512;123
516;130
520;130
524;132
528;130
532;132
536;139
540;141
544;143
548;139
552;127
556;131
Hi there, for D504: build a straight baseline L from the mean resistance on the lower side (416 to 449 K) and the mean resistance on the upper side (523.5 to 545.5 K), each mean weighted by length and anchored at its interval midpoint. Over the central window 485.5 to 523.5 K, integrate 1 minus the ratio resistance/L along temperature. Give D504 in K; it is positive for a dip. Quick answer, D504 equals 2.7 K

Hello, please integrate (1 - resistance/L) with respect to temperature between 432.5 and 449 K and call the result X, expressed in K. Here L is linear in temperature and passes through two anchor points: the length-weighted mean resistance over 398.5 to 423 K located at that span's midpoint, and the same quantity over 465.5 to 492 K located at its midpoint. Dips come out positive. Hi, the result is 0.0 K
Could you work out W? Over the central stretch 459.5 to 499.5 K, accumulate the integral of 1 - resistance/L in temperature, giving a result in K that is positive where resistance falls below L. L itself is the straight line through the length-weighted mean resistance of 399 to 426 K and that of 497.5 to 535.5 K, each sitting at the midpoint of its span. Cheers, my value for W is -0.16 K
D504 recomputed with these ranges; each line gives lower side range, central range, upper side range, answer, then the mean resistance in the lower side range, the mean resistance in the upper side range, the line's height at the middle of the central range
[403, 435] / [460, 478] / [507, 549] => 0.42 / 133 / 133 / 133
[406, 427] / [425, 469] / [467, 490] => 1.18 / 134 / 133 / 134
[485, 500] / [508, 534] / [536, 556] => 0.53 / 126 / 137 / 132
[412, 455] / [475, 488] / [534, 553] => 0.00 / 132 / 138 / 135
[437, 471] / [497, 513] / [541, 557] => 1.22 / 128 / 136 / 132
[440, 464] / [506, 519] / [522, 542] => 0.61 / 127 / 135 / 133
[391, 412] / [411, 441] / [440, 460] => -0.98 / 134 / 127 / 130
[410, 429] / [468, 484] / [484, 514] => -0.82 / 134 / 125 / 127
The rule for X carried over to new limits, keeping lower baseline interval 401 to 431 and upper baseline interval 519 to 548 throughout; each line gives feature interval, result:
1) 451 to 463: 0.6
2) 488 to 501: 1.0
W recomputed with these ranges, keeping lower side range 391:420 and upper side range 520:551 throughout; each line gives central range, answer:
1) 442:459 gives 1.0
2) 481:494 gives 0.3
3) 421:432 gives 0.1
